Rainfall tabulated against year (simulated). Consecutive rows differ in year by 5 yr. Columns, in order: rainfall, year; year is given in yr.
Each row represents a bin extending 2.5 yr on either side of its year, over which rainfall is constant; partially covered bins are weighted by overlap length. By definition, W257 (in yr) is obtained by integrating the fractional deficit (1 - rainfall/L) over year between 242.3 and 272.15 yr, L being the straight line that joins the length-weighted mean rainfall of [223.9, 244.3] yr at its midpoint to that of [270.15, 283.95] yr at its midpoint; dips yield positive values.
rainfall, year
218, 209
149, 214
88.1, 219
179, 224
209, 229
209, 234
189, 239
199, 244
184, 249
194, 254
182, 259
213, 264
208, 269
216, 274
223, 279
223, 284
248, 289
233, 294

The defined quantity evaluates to 1.8 yr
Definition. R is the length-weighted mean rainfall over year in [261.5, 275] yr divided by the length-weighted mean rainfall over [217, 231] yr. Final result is 1.33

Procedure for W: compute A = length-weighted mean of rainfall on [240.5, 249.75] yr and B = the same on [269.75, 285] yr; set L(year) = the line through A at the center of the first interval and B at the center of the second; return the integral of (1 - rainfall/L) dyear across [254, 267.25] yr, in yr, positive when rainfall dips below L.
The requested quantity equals 0.5 yr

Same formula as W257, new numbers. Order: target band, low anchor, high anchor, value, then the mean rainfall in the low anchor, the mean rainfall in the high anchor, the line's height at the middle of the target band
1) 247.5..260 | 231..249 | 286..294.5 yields 1.30 yr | 197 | 241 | 209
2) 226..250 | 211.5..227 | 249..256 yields -4.36 yr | 141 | 190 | 169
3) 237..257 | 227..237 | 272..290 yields 2.08 yr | 208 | 226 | 214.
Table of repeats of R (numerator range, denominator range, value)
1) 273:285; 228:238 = 1.07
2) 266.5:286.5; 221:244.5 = 1.12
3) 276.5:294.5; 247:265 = 1.21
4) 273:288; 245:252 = 1.19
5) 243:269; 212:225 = 1.46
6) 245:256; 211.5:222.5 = 1.53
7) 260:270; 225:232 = 1.02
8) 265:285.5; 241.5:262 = 1.14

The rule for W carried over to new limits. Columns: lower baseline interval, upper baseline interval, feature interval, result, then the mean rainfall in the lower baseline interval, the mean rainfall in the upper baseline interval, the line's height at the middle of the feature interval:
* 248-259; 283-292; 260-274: 0.0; 188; 237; 208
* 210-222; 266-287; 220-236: -4.0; 134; 218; 150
